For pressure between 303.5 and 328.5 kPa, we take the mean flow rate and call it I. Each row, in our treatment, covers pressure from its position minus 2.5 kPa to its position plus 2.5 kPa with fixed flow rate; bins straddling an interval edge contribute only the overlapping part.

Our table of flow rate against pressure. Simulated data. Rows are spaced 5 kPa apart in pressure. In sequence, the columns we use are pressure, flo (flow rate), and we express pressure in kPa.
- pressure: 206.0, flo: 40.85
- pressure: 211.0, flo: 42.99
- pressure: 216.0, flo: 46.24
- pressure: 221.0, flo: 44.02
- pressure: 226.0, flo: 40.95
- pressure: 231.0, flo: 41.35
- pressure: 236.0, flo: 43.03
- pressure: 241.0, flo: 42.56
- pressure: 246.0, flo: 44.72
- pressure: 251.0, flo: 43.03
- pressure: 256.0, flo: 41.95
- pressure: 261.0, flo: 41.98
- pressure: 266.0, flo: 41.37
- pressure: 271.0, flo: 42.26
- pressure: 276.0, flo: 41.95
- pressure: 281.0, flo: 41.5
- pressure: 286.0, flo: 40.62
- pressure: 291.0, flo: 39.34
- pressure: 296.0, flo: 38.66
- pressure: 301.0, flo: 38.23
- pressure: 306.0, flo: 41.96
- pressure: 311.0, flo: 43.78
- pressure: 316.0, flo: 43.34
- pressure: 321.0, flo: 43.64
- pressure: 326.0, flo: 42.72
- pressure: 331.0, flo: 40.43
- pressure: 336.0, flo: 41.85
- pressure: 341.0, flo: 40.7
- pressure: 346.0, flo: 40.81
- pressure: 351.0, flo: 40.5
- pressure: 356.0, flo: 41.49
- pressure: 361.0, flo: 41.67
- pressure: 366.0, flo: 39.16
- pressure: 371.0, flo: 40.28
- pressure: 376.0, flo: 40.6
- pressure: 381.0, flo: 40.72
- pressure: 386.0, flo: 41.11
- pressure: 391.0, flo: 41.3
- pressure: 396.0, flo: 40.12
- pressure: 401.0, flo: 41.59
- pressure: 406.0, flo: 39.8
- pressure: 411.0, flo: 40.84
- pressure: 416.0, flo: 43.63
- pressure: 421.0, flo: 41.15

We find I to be 43.1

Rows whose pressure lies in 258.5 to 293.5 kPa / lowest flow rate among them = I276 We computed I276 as 39.34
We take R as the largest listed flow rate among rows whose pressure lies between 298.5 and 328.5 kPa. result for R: 43.78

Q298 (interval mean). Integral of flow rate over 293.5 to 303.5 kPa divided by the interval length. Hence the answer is 38.4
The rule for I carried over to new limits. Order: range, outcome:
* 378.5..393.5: 41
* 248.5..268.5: 42.1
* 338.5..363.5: 41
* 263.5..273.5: 41.8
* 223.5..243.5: 42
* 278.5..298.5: 40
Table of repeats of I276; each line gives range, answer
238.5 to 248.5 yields 42.56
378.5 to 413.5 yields 39.8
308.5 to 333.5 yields 40.43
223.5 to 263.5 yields 40.95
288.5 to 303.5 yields 38.23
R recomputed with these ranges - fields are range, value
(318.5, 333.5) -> 43.64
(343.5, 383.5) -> 41.67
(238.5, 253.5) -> 44.72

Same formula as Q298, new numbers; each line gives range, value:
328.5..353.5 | 40.9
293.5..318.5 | 41.2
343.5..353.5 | 40.7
